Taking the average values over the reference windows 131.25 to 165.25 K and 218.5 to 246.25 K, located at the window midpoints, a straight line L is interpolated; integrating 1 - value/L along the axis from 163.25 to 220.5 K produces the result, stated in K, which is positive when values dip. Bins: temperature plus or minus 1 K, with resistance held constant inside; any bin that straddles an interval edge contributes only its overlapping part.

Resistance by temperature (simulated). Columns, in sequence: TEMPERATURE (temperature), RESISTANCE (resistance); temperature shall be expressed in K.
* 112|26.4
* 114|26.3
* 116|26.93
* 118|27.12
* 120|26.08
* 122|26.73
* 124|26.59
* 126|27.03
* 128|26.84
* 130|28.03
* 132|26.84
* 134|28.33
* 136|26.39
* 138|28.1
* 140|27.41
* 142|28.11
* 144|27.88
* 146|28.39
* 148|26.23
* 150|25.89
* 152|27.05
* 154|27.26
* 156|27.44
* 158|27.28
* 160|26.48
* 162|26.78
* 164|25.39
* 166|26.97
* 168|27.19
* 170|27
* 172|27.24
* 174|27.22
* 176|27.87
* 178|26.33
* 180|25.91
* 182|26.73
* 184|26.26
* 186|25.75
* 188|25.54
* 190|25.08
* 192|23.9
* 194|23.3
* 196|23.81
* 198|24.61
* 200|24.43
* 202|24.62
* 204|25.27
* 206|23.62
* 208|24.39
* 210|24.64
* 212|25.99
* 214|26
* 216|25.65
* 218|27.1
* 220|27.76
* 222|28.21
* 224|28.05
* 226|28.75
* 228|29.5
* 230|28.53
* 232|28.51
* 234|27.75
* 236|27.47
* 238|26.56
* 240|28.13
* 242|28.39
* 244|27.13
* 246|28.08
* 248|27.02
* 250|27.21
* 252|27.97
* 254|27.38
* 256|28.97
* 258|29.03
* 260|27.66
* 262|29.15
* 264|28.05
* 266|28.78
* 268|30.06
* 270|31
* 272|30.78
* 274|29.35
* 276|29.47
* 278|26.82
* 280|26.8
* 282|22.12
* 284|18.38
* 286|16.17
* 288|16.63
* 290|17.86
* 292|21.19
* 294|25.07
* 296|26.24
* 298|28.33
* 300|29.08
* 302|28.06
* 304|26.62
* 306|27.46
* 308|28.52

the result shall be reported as 4.0 K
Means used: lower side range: 27.1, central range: 25.7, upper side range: 28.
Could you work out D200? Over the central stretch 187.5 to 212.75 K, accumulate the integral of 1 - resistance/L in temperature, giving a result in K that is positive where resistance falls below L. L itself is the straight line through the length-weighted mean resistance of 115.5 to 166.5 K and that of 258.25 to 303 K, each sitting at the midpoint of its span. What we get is 1.92 K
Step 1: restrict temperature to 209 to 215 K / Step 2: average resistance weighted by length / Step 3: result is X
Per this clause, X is 25.5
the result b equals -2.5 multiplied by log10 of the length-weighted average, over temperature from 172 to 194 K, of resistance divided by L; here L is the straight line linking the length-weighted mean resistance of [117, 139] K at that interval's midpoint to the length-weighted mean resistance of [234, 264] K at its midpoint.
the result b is 0.06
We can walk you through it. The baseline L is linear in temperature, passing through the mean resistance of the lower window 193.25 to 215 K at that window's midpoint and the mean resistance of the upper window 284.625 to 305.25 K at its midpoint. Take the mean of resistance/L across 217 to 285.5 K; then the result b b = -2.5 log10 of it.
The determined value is -0.16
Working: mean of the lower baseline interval 24.6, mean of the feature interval 27.7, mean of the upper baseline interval 23.5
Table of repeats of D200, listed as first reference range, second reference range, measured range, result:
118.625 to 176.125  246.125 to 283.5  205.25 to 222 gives 1.10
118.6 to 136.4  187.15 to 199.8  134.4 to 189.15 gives -2.72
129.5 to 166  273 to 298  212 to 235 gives -2.52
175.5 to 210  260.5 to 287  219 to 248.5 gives -2.39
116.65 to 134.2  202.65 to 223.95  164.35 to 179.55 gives -0.32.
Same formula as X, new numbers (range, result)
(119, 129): 26.7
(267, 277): 30.1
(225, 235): 28.6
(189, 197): 24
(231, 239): 27.6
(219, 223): 28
